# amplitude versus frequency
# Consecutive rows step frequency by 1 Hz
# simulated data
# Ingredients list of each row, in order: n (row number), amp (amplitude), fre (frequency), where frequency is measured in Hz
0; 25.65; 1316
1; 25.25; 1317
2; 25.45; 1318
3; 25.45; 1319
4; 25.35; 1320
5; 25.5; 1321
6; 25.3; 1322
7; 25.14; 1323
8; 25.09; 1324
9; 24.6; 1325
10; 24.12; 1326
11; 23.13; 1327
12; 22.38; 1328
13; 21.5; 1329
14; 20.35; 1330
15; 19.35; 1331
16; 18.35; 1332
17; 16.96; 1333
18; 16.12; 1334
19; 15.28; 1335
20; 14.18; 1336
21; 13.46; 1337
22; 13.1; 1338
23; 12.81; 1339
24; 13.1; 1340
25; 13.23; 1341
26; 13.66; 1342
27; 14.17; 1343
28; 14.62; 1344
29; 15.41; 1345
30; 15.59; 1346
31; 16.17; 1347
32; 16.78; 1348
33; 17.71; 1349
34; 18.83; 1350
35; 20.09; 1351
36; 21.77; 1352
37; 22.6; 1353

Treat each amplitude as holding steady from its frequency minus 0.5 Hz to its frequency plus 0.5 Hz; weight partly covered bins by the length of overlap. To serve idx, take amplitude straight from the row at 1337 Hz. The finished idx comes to 13.46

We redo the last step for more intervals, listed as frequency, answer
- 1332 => 18.35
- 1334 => 16.12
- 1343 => 14.17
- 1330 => 20.35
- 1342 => 13.66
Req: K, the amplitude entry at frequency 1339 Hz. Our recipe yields 12.81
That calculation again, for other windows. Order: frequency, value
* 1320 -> 25.35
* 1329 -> 21.5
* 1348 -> 16.78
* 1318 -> 25.45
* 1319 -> 25.45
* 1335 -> 15.28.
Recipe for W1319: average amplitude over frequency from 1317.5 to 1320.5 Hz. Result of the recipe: 25.4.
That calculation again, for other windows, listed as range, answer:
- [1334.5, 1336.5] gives 14.7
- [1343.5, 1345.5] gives 15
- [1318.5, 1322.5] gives 25.4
